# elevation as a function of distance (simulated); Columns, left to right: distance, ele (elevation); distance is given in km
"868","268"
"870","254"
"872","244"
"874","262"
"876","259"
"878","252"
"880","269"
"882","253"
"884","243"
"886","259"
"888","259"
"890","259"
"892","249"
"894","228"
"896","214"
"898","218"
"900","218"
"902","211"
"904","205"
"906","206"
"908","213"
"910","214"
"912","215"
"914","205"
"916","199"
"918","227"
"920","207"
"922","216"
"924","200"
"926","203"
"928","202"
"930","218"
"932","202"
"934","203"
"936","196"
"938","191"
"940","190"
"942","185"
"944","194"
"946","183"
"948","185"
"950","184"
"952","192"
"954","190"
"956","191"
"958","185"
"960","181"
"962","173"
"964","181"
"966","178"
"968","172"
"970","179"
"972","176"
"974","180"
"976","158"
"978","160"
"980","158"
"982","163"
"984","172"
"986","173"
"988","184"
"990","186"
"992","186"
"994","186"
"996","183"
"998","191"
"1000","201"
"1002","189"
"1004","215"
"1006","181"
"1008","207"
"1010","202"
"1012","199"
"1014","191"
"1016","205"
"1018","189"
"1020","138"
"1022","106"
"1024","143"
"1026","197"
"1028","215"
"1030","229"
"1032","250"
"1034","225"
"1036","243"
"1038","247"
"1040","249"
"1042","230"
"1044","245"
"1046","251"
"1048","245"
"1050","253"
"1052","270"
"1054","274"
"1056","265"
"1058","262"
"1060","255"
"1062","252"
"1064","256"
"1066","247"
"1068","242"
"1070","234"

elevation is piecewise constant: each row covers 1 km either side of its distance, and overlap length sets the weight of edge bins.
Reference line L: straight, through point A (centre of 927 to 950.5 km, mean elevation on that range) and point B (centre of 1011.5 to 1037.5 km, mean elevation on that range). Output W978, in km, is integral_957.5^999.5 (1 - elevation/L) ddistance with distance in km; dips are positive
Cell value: 4.0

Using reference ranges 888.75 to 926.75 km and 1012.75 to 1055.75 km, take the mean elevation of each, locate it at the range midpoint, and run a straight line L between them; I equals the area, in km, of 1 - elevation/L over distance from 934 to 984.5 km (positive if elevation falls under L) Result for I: 8.7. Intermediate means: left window 217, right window 220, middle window 180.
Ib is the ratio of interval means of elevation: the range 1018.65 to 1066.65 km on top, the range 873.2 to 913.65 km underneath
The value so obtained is 0.98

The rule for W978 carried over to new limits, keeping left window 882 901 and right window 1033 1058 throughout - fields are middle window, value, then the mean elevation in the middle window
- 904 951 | 7.8 km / 202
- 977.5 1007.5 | 7.8 km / 183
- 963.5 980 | 4.9 km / 172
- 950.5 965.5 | 3.7 km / 184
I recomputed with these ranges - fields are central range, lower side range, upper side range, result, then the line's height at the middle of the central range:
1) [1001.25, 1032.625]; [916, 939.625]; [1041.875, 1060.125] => 6.7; 242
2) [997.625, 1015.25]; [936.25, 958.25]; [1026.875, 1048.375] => 1.9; 221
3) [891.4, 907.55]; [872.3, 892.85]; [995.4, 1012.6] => 2.0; 248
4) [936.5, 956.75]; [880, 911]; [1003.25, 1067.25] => 3.5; 228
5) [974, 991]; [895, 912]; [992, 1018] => 2.5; 199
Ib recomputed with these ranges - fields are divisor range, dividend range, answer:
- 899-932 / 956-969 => 0.86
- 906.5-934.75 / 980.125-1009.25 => 0.89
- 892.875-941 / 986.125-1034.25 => 0.91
